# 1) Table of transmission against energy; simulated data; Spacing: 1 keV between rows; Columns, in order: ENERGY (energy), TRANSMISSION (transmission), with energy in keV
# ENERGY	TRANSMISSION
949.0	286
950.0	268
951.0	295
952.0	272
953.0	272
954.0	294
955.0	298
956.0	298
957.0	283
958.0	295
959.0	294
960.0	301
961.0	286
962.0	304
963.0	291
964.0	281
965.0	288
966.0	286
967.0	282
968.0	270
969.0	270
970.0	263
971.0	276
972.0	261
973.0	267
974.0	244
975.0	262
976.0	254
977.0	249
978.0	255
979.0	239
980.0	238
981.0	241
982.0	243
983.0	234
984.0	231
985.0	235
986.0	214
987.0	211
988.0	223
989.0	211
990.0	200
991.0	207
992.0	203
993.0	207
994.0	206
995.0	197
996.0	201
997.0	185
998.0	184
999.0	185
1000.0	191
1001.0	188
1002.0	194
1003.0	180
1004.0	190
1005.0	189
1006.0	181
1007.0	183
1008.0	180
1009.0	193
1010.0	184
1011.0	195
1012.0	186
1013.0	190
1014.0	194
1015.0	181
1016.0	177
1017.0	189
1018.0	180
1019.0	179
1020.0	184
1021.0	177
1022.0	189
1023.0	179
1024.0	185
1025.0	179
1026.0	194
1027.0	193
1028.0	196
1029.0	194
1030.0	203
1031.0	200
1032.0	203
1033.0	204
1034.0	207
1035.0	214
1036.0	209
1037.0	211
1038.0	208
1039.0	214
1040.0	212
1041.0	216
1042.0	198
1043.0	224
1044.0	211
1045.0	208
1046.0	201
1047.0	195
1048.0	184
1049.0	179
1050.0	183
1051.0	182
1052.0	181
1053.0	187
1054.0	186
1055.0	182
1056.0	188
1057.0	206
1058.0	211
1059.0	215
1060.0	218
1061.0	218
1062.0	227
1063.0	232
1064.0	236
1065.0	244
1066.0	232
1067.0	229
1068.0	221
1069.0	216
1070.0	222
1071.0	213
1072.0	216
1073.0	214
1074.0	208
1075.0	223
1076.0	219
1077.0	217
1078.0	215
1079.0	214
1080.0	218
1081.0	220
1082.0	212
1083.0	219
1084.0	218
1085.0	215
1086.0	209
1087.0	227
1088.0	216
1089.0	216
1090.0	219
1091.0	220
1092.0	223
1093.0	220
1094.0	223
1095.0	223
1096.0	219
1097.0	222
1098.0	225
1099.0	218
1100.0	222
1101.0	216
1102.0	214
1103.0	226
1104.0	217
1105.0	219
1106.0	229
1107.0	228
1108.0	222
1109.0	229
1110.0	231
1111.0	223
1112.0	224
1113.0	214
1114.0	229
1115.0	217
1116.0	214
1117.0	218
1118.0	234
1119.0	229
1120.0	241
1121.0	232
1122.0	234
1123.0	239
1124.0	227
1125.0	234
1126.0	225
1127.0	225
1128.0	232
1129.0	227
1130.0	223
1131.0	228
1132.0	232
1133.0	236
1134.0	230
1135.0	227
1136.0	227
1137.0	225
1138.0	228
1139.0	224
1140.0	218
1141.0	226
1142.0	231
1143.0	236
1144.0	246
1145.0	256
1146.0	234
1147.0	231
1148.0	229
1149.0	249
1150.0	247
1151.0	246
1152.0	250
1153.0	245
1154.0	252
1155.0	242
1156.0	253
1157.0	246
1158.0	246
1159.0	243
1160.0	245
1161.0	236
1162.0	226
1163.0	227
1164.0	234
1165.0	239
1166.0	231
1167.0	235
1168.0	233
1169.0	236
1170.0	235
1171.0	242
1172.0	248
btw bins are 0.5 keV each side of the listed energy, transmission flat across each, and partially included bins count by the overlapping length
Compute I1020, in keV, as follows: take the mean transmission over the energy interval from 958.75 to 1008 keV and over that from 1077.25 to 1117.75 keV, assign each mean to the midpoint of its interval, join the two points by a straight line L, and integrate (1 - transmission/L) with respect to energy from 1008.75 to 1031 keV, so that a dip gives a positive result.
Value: 4.0 keV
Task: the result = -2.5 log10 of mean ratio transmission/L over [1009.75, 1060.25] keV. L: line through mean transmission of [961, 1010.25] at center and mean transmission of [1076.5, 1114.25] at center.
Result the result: 0.152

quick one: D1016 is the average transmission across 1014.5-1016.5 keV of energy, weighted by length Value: 179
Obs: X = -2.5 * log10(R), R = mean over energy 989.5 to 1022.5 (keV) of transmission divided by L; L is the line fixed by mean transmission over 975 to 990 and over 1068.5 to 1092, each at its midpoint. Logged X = 0.21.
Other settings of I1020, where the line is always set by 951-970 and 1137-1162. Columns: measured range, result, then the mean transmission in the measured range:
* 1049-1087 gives 6.91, 212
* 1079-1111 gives 4.11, 220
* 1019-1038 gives 5.22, 196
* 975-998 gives 4.77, 222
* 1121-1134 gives 0.78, 230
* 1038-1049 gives 2.51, 205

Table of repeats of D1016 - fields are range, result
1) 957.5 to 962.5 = 296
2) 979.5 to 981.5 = 240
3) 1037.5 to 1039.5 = 211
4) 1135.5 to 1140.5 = 224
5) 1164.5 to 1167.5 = 235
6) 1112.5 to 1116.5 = 218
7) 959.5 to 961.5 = 294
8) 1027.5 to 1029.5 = 195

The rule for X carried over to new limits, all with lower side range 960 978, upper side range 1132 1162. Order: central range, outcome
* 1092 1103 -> 0.13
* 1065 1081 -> 0.15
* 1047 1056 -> 0.36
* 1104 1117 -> 0.10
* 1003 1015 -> 0.38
